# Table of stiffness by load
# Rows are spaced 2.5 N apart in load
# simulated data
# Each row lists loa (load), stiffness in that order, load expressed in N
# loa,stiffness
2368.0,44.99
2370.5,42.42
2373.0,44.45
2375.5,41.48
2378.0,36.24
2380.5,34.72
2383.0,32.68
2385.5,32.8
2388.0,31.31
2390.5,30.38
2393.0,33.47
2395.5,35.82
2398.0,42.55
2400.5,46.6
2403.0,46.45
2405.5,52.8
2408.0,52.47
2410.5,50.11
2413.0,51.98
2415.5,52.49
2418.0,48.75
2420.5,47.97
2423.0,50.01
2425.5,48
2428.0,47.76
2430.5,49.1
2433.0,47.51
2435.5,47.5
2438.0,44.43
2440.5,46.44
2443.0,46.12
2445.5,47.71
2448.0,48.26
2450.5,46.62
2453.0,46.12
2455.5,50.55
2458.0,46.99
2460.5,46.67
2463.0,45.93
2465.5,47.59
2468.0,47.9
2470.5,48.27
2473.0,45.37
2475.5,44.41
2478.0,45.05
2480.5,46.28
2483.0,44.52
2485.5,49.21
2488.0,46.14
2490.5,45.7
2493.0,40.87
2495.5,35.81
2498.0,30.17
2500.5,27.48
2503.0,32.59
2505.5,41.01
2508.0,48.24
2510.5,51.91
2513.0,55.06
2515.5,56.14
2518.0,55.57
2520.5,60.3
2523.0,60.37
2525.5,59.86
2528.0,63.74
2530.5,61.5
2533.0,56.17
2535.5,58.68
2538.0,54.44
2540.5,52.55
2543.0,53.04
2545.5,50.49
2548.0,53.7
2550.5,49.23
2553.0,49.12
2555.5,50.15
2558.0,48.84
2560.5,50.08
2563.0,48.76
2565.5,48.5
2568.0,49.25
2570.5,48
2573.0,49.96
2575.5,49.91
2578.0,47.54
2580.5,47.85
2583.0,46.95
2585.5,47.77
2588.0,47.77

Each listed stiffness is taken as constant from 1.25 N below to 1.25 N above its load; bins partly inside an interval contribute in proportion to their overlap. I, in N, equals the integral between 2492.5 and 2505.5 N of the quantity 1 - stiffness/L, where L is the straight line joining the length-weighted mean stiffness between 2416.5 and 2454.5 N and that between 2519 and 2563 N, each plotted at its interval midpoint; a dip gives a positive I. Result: 4.5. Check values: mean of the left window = 47.5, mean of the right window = 54.7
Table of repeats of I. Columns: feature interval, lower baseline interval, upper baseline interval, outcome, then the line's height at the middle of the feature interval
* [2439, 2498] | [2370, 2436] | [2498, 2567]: 2.2 N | 47.5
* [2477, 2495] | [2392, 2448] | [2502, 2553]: 2.2 N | 51.2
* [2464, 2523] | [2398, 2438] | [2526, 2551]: 8.2 N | 53.2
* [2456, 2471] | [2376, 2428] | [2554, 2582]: -0.7 N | 45.2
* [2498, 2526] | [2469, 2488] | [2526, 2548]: 1.9 N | 52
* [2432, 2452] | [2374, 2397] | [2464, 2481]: -2.2 N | 42.2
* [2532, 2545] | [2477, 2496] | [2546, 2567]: -1.7 N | 48.5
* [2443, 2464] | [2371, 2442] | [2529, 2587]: -0.6 N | 46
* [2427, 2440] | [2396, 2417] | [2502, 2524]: 0.6 N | 49.5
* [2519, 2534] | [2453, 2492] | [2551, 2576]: -3.8 N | 48.2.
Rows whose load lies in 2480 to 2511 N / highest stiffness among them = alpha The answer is 51.91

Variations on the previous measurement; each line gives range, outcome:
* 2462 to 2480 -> 48.27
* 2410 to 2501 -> 52.49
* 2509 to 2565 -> 63.74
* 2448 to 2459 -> 50.55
